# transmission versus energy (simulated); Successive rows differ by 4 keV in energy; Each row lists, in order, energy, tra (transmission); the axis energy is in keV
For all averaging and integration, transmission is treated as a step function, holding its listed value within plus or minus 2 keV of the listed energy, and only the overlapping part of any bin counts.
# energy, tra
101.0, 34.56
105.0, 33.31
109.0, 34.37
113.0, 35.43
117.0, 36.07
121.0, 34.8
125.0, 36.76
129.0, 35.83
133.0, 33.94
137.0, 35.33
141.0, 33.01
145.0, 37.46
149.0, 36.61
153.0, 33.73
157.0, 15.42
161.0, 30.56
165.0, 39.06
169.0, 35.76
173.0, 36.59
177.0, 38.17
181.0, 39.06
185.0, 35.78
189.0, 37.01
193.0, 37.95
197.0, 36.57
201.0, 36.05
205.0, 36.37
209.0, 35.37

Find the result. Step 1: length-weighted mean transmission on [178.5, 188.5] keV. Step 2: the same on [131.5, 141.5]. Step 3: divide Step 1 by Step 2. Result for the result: 1.09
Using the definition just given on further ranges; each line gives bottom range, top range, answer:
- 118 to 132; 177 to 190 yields 1.05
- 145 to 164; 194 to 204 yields 1.20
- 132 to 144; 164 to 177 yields 1.08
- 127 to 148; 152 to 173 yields 0.89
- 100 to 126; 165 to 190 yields 1.06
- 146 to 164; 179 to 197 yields 1.24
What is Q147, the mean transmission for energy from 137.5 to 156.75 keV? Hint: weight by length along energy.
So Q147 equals 33.4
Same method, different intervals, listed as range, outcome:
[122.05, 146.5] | 35.3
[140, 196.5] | 34.8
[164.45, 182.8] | 37.6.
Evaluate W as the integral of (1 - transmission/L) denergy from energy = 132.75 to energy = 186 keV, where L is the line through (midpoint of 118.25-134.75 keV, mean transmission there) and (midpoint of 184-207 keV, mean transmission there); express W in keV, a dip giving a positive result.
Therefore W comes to 2.51 keV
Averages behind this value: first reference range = 35.4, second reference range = 36.7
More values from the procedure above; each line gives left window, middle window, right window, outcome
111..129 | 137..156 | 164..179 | 1.2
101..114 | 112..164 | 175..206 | 2.6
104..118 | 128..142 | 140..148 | 0.4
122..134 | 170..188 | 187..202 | -0.3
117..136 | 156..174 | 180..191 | 2.2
